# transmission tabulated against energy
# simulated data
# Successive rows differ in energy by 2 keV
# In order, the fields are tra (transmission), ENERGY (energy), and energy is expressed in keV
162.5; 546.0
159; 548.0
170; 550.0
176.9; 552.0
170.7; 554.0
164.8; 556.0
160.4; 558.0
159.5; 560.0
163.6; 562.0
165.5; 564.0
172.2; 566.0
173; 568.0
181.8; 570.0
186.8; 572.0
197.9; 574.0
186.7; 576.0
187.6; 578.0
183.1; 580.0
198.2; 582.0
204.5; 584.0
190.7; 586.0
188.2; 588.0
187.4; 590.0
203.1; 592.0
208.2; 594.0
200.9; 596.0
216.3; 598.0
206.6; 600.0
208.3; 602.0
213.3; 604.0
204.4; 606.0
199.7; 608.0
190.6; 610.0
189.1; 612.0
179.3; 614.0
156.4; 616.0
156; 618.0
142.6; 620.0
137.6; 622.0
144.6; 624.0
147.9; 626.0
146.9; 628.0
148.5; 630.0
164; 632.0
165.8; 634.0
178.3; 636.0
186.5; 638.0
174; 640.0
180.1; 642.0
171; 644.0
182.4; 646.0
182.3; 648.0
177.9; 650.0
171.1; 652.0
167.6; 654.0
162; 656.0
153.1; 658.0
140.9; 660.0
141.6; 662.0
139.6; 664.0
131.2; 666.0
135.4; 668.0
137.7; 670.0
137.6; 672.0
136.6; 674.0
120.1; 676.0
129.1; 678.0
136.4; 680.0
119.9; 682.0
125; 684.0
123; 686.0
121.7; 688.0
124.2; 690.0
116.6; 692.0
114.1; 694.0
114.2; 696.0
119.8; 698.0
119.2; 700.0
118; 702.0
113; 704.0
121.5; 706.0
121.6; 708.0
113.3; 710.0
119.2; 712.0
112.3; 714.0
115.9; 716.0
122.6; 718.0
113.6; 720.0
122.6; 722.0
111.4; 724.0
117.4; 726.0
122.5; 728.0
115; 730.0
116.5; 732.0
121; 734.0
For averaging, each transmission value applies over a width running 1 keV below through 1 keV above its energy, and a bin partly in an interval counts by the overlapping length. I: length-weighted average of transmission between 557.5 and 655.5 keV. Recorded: 179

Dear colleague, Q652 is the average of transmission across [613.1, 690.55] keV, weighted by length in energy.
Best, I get 151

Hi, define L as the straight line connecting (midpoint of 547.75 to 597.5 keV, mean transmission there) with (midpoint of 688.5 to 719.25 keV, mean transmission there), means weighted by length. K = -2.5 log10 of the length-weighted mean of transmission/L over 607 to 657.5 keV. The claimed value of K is -0.10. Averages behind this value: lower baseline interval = 182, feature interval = 168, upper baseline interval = 118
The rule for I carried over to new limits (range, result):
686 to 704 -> 118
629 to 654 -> 173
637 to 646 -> 178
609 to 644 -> 164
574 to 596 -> 194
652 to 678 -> 143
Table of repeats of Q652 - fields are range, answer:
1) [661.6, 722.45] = 124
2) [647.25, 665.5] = 158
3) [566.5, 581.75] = 185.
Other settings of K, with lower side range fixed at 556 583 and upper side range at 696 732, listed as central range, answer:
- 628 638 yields -0.09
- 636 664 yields -0.16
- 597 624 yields -0.14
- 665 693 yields 0.03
